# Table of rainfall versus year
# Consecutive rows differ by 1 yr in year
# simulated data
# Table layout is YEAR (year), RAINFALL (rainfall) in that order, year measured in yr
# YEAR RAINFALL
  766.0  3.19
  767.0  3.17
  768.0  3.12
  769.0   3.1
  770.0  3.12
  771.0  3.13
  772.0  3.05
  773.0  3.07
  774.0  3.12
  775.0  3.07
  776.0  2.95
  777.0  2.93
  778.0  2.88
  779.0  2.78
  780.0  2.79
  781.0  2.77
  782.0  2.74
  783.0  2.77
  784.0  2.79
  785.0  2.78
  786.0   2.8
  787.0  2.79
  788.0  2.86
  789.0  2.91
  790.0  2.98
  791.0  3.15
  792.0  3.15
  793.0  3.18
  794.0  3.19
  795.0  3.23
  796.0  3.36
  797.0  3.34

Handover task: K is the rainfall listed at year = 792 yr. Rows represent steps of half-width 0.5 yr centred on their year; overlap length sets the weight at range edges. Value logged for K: 3.15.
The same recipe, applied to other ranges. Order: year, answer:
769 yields 3.1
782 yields 2.74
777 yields 2.93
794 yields 3.19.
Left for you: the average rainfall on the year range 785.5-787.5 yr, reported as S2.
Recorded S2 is 2.79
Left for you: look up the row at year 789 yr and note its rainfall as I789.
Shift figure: 2.91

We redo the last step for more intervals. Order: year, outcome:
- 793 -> 3.18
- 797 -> 3.34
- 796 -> 3.36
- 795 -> 3.23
